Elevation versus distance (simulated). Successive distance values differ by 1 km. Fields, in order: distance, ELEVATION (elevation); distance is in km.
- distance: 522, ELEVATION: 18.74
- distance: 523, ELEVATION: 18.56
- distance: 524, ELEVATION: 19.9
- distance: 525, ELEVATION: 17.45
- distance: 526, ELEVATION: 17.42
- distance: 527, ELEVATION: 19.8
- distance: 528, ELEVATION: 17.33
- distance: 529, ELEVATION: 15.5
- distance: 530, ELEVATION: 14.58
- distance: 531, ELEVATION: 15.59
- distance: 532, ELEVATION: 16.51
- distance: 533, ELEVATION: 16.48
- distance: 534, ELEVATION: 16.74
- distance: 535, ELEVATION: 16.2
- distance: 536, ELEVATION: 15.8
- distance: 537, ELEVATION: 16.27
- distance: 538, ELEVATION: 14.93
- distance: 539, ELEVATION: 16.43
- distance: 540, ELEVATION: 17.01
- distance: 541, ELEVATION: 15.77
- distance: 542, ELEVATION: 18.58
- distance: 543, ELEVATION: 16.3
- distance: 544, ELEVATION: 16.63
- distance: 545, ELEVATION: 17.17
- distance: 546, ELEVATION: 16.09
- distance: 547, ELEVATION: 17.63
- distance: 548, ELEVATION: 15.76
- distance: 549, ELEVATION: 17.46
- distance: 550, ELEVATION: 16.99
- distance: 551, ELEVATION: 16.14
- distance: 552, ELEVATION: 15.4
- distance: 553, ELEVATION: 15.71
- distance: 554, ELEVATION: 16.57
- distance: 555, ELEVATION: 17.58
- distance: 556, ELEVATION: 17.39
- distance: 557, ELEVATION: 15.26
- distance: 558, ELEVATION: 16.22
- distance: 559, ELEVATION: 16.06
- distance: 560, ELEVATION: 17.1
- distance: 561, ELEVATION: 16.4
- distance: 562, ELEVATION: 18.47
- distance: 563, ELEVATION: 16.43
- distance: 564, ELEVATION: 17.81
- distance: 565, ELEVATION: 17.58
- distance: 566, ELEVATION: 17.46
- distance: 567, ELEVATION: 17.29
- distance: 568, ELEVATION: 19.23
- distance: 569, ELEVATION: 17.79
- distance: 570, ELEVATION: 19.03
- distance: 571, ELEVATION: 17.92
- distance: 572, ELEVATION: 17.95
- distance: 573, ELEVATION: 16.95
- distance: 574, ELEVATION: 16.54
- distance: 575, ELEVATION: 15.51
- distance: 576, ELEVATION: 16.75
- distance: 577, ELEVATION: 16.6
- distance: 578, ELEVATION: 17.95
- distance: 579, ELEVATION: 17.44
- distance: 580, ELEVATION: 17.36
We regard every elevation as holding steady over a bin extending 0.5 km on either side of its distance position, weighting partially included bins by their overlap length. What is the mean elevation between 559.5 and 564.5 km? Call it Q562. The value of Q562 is 17.2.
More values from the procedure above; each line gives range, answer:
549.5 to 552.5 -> 16.2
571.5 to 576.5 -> 16.7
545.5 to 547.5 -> 16.9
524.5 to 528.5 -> 18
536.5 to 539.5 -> 15.9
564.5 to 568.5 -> 17.9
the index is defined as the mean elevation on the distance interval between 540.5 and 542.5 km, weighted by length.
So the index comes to 17.2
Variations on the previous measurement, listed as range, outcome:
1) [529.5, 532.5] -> 15.6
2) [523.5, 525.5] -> 18.7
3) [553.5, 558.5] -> 16.6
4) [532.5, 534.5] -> 16.6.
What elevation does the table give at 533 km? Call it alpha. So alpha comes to 16.48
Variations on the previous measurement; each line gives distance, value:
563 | 16.43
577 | 16.6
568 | 19.23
